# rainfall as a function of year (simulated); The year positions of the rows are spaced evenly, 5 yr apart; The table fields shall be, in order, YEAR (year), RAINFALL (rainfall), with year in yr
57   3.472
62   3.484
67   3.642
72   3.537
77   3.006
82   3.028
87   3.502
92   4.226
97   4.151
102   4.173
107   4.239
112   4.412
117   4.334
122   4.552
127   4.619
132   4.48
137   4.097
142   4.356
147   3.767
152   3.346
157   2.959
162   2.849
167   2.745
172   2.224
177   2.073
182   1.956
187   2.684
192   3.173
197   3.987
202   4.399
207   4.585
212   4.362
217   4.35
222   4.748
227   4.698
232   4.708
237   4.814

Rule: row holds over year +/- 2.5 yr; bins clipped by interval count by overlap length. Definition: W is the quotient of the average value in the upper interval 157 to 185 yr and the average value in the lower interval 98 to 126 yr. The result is 0.6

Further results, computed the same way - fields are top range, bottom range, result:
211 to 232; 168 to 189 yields 2.02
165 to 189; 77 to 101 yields 0.63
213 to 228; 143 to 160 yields 1.33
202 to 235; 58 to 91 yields 1.34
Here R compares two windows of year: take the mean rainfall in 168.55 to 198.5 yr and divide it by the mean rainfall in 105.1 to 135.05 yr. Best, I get 0.6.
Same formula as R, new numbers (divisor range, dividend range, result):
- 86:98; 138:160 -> 0.91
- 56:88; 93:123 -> 1.27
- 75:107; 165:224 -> 0.92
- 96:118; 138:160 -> 0.85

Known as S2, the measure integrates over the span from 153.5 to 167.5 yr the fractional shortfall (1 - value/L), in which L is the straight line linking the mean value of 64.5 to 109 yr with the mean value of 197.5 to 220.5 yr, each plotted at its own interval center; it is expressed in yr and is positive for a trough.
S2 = 4.2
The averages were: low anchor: 3.72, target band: 2.9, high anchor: 4.4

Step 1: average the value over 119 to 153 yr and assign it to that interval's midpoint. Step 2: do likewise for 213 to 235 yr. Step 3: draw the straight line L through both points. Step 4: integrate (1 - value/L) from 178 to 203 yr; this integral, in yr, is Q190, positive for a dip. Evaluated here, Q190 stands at 7.7 yr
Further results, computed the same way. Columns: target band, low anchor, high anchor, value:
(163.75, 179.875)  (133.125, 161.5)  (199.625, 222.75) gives 6.5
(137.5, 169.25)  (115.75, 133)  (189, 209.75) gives 6.9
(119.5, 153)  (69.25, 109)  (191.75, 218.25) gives -2.5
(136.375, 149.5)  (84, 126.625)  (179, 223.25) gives -0.1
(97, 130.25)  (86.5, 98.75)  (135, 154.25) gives -3.4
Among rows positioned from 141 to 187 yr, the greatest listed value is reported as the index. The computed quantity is 4.356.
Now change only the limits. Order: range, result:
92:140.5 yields 4.619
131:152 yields 4.48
